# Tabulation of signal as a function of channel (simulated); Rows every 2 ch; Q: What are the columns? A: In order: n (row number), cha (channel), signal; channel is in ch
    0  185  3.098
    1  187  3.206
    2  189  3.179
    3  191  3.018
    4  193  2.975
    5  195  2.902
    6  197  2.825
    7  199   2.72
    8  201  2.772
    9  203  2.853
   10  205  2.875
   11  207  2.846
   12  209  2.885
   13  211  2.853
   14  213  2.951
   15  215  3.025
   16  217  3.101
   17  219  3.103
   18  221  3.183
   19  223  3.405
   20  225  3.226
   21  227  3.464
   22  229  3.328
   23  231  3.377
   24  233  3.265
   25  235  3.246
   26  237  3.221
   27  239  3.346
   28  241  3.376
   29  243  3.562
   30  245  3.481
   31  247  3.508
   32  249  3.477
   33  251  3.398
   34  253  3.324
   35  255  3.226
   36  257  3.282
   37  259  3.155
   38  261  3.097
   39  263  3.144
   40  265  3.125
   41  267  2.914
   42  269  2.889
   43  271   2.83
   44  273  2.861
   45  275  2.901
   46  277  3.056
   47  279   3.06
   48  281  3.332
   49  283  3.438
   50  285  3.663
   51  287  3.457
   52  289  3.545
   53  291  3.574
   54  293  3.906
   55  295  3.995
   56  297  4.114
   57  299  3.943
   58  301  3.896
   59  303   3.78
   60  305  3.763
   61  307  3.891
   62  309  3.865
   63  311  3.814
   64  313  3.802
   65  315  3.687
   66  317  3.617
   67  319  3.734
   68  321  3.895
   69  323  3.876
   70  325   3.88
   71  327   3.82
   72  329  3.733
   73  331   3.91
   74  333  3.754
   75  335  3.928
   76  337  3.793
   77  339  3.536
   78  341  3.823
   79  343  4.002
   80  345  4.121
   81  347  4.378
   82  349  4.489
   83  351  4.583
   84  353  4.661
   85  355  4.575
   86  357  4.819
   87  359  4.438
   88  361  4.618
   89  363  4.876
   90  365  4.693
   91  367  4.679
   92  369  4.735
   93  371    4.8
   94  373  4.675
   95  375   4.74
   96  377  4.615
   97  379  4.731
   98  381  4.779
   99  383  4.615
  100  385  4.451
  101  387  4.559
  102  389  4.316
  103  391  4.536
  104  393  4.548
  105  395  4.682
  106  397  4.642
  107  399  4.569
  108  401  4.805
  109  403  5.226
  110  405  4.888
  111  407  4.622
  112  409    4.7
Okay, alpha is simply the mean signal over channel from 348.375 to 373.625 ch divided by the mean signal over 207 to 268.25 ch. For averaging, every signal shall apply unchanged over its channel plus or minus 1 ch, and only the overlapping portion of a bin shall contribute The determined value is 1.4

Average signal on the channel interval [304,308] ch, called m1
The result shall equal 3.83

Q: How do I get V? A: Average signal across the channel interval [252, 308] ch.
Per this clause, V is 3.4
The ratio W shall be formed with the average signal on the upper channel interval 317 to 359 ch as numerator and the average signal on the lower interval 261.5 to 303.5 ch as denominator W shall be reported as 1.2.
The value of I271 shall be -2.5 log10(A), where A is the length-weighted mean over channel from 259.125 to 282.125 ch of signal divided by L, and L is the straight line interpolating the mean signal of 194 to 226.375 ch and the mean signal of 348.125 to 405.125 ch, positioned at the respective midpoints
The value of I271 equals 0.185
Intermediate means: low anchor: 2.98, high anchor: 4.66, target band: 3.03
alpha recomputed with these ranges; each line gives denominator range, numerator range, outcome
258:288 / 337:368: 1.41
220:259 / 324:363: 1.25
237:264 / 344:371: 1.38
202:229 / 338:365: 1.43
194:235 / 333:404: 1.48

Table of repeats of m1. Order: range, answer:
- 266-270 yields 2.9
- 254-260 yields 3.22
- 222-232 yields 3.36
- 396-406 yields 4.83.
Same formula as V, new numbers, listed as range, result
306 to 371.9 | 4.15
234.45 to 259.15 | 3.36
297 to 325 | 3.83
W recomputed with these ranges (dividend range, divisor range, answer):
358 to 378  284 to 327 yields 1.23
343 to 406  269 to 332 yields 1.28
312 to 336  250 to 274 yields 1.23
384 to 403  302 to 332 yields 1.21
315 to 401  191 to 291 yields 1.37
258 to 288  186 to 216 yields 1.07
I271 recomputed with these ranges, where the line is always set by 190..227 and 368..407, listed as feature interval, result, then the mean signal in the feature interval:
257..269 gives 0.14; 3.09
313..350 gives 0.07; 3.89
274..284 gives 0.16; 3.16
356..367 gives -0.06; 4.69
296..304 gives -0.02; 3.93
